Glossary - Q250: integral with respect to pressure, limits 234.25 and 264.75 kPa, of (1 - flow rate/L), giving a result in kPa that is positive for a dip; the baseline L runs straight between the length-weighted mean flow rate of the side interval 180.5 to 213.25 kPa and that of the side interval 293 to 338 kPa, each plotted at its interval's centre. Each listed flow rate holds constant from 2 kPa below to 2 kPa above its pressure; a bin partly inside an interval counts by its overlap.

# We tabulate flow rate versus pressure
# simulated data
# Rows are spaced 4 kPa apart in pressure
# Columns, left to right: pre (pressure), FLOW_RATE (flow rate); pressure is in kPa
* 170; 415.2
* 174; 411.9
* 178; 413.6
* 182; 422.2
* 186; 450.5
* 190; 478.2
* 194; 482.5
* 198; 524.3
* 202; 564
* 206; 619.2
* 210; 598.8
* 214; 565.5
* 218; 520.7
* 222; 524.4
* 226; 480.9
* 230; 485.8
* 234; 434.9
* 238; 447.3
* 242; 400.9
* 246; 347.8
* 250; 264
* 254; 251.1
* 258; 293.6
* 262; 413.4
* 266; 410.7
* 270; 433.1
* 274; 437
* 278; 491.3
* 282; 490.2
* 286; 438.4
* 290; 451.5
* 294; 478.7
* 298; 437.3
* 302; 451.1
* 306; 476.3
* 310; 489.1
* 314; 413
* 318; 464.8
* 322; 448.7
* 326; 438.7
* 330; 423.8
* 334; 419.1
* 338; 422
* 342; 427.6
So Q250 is 8.51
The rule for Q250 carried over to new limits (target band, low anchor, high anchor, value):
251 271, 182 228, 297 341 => 5.4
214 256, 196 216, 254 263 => 1.8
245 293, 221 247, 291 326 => 5.9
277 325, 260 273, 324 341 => -4.1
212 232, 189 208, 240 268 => -2.7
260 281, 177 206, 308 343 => 0.9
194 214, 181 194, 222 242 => -4.7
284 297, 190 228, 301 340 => 0.4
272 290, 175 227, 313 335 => 0.0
